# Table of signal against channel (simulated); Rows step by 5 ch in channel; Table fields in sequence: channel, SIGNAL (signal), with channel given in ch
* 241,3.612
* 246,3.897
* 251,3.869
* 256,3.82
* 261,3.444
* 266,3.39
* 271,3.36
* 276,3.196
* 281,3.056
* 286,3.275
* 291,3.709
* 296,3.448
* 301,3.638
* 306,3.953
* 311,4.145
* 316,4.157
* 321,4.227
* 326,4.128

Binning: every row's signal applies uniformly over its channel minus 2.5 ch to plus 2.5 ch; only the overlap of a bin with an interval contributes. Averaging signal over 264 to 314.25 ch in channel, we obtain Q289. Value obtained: 3.53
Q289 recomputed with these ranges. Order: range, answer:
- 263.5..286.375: 3.25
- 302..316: 4.02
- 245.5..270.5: 3.64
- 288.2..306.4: 3.65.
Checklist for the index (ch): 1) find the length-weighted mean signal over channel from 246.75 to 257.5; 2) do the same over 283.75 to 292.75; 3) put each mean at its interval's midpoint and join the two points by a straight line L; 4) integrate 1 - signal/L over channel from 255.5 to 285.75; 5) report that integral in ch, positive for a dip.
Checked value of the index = 2.7 ch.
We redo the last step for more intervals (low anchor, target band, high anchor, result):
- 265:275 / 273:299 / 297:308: 1.5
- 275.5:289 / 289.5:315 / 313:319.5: -0.3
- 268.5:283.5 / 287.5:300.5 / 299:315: 0.2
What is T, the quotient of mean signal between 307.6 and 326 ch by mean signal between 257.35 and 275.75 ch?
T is 1.2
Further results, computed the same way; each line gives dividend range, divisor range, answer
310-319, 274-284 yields 1.33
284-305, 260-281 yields 1.08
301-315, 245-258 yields 1.03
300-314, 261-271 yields 1.16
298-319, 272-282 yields 1.25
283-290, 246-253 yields 0.86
